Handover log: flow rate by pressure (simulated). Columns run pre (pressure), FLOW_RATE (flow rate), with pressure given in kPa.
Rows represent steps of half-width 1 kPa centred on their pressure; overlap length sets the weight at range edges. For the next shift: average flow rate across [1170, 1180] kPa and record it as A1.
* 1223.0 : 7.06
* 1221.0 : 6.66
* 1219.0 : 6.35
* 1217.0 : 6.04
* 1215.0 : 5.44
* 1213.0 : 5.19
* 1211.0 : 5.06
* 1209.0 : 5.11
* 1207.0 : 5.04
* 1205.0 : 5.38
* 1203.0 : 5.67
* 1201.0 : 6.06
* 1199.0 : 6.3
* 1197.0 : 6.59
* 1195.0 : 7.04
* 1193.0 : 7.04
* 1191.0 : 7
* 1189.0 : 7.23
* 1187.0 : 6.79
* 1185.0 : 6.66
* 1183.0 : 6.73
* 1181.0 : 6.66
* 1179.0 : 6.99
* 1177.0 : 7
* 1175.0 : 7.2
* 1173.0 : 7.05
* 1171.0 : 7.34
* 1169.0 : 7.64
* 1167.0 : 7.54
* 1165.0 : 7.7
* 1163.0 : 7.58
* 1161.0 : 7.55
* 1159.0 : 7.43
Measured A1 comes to 7.12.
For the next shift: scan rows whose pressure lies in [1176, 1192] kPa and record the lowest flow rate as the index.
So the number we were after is 6.66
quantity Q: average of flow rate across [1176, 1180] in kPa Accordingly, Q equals 7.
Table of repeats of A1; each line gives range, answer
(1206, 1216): 5.17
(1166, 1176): 7.35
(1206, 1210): 5.08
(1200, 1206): 5.7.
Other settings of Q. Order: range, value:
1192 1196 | 7.04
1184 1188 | 6.72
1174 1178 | 7.1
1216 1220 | 6.2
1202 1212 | 5.25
